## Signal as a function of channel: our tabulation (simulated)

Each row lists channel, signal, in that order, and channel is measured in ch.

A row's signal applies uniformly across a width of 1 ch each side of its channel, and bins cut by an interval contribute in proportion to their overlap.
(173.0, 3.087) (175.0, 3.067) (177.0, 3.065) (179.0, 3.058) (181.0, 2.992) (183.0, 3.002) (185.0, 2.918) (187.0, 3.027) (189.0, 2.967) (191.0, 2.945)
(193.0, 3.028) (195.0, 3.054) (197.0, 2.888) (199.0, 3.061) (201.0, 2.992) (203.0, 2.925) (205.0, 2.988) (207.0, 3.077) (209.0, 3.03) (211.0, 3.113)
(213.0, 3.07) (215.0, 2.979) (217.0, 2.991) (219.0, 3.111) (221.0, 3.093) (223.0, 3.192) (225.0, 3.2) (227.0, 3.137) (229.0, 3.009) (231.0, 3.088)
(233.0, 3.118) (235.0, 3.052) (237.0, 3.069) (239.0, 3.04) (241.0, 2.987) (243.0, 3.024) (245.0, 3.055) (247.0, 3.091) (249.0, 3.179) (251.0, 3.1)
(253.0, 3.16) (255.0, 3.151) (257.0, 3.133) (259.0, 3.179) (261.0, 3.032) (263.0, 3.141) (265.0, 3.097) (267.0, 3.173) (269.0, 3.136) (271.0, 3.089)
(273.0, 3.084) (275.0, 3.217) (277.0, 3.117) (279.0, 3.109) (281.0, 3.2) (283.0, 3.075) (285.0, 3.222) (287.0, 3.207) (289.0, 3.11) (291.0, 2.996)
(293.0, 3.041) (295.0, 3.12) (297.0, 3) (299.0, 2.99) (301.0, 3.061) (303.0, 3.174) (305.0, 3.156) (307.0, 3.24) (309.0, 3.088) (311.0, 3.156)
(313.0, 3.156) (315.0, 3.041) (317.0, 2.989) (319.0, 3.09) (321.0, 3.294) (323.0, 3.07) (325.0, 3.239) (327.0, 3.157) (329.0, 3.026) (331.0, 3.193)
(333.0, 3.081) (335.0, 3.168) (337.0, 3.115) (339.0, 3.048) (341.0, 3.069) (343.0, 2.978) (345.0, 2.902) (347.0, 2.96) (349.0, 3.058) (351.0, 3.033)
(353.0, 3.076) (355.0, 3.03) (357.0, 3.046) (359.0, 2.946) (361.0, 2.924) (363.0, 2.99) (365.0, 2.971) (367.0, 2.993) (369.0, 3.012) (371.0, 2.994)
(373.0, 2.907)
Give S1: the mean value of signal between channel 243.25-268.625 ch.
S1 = 3.12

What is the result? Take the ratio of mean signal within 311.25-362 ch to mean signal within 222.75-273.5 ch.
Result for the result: 1.0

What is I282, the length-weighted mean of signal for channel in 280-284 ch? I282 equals 3.14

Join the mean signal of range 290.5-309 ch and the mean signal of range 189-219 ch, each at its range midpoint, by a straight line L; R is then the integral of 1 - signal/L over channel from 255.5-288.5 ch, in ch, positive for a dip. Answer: -0.77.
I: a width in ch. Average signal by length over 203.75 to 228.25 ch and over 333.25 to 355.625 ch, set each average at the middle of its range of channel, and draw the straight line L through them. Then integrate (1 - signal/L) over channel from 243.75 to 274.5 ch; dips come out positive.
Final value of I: -0.5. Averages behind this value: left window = 3.08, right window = 3.04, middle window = 3.12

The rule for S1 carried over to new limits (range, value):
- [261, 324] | 3.12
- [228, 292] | 3.11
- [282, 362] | 3.08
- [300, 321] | 3.12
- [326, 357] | 3.06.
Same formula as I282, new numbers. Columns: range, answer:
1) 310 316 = 3.12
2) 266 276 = 3.14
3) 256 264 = 3.12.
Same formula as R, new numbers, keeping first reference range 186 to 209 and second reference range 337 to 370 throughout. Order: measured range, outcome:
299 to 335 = -1.5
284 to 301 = -0.5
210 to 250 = -1.1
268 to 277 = -0.4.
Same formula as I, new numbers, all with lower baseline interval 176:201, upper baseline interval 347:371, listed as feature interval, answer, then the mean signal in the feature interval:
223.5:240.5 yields -0.50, 3.09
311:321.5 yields -0.37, 3.11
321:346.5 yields -0.75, 3.09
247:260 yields -0.62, 3.15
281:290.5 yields -0.47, 3.15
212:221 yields -0.13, 3.04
